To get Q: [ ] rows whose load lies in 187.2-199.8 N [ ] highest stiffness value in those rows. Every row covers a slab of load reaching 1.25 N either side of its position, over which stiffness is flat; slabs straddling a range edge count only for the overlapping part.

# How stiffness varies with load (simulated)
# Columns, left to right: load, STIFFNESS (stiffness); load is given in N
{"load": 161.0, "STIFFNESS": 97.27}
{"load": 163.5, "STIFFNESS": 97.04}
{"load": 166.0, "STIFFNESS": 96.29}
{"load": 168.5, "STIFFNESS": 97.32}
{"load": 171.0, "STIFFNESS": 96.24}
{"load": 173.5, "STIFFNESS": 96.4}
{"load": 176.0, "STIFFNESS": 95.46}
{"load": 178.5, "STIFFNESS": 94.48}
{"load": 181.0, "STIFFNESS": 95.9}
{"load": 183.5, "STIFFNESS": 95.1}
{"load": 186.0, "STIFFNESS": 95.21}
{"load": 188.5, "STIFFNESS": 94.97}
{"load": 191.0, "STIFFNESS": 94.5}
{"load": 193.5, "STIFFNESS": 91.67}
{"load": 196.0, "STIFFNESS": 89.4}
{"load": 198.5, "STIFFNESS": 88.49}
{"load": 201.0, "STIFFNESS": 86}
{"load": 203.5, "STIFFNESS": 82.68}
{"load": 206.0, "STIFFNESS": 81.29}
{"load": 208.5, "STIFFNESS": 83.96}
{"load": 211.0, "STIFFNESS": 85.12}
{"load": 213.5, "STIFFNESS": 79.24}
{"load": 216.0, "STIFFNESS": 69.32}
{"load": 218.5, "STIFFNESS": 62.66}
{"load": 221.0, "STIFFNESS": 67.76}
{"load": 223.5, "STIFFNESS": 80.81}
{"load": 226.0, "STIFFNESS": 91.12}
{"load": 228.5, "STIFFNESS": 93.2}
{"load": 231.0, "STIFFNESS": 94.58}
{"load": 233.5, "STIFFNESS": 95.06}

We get 94.97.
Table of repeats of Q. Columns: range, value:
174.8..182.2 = 95.9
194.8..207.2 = 89.4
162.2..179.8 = 97.32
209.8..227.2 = 91.12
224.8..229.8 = 93.2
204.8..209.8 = 83.96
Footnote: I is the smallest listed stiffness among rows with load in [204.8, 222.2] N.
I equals 62.66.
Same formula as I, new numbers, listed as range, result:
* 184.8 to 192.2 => 94.5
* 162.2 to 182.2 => 94.48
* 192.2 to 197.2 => 89.4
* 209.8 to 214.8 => 79.24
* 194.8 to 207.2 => 81.29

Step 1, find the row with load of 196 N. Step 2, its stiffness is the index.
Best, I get 89.4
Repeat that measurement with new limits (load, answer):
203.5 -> 82.68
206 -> 81.29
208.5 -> 83.96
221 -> 67.76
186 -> 95.21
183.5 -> 95.1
